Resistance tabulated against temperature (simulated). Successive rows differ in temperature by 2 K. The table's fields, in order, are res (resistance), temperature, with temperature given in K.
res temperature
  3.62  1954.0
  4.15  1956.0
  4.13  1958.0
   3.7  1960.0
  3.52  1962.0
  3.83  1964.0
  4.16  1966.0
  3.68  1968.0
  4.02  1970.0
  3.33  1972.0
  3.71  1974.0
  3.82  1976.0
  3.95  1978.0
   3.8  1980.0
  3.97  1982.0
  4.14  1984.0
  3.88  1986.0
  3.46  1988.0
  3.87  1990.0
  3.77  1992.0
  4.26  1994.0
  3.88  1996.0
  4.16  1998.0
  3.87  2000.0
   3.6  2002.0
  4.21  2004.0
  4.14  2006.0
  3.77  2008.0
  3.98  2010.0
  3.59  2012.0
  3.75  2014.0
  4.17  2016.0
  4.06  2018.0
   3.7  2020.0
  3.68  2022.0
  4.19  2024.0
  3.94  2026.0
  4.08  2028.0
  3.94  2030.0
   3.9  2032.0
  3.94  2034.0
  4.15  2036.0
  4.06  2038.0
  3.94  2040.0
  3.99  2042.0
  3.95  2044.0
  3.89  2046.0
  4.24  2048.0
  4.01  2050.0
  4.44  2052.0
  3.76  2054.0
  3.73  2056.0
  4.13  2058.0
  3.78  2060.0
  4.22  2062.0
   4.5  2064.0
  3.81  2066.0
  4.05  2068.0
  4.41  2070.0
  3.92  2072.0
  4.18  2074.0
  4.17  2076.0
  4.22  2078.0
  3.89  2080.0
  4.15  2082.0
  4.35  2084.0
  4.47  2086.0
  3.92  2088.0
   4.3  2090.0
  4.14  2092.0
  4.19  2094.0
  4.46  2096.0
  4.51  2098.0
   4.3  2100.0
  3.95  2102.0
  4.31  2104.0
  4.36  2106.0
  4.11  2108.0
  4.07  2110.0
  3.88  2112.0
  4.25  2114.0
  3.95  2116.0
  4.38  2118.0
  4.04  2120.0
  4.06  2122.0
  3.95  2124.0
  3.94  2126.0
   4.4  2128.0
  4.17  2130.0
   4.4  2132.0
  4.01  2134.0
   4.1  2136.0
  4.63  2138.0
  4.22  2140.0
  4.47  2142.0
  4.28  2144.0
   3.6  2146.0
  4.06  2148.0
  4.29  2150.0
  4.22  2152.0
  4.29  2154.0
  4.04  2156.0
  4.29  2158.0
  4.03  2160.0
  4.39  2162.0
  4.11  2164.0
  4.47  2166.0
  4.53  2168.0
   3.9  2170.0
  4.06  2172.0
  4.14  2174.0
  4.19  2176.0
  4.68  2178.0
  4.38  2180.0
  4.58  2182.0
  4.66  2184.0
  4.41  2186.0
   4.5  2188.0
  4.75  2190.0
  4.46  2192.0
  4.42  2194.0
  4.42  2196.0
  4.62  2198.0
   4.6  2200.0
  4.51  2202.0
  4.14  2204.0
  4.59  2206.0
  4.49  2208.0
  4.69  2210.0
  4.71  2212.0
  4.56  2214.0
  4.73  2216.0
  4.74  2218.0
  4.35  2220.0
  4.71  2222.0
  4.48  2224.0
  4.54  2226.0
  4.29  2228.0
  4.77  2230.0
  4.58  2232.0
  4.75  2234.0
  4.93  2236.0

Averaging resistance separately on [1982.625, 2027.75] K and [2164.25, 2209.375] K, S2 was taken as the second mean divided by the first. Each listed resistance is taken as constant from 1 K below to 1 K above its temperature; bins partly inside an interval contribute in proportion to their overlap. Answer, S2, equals 1.1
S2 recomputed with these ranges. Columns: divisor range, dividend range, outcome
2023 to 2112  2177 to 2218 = 1.11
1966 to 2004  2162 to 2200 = 1.14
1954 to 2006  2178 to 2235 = 1.18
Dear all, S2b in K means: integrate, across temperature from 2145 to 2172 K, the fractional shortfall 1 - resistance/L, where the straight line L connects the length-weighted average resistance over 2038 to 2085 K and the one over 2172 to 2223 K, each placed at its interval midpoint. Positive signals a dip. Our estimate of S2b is 1.4 K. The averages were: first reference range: 4.07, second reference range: 4.51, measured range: 4.17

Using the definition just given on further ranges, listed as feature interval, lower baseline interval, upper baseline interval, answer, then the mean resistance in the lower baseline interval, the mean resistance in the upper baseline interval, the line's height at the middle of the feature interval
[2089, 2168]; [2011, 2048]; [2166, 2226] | 1.22 K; 3.95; 4.48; 4.27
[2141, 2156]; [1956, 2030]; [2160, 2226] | 0.59 K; 3.89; 4.46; 4.33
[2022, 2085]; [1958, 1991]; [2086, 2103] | 0.54 K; 3.81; 4.24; 4.09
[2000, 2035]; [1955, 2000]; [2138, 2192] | 0.40 K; 3.87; 4.3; 3.96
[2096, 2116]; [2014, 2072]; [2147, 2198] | -0.11 K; 4.02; 4.34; 4.17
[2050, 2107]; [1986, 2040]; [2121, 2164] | -1.49 K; 3.93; 4.18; 4.06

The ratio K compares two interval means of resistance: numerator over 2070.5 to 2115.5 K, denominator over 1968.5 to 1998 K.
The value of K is 1.09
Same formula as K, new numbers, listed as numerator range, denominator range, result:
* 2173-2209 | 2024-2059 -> 1.12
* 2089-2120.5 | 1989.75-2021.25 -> 1.07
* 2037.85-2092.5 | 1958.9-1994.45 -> 1.07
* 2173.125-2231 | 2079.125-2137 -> 1.08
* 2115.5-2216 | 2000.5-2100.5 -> 1.07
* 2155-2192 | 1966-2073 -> 1.10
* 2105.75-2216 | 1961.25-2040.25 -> 1.10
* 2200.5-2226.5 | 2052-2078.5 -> 1.12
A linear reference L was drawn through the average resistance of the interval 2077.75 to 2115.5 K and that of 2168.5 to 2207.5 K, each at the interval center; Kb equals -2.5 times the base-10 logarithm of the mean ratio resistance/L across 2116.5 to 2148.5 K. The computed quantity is 0.03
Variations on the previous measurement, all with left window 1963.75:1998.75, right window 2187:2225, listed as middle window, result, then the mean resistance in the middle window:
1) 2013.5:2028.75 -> 0.01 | 3.95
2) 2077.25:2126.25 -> 0.02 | 4.17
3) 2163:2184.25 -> 0.03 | 4.32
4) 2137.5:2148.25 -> 0.04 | 4.2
